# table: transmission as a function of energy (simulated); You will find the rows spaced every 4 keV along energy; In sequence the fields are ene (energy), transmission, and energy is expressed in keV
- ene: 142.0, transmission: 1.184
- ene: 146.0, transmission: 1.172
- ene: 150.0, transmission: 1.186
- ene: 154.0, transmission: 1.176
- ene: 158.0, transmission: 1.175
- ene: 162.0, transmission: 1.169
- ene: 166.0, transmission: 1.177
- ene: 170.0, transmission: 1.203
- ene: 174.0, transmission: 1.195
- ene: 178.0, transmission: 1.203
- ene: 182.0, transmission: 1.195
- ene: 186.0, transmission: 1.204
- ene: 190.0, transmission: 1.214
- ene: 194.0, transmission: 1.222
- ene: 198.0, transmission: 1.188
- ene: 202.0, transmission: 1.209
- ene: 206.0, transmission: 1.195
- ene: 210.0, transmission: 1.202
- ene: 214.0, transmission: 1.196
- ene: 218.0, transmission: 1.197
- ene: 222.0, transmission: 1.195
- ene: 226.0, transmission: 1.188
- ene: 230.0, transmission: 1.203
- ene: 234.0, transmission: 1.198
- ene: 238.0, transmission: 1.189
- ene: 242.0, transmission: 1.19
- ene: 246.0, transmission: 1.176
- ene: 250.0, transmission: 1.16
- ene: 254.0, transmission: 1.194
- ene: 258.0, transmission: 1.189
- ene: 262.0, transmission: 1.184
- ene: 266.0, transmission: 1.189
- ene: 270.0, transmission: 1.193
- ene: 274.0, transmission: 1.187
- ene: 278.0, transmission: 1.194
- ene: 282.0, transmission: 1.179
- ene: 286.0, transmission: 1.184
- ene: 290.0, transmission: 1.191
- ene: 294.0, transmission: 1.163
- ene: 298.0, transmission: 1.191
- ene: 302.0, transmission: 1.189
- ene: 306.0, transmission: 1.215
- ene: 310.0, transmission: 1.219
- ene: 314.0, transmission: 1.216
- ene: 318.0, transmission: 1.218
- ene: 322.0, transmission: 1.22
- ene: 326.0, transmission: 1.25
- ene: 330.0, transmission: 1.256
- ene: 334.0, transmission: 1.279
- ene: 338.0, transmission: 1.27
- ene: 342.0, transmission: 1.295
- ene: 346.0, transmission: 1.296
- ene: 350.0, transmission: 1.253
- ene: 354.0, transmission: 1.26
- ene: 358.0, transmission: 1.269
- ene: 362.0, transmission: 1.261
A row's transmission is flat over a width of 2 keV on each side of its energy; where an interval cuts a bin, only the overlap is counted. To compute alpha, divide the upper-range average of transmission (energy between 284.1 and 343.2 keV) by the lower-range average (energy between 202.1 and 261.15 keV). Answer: 1.03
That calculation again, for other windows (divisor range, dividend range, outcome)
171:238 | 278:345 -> 1.02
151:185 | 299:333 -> 1.03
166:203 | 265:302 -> 0.99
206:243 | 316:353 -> 1.05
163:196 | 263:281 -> 0.99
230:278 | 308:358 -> 1.06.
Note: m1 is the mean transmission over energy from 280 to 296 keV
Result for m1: 1.18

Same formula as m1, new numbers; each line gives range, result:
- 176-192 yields 1.2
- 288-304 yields 1.18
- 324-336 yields 1.26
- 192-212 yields 1.2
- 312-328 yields 1.23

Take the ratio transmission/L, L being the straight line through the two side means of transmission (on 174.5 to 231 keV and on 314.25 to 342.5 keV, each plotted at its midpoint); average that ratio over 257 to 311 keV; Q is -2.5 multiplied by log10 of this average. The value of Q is 0.04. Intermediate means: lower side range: 1.2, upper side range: 1.25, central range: 1.19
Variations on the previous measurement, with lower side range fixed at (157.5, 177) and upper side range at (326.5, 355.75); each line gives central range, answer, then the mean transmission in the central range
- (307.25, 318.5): 0.035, 1.22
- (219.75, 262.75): 0.031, 1.19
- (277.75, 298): 0.057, 1.18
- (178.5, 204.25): -0.007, 1.21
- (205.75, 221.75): 0.010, 1.2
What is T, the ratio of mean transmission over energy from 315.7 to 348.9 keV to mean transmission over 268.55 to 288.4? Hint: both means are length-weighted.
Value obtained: 1.06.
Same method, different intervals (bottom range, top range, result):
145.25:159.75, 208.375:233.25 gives 1.02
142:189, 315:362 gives 1.06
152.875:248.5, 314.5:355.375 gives 1.05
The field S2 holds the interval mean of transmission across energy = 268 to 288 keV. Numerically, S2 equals 1.19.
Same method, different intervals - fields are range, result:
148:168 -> 1.18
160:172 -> 1.18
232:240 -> 1.19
